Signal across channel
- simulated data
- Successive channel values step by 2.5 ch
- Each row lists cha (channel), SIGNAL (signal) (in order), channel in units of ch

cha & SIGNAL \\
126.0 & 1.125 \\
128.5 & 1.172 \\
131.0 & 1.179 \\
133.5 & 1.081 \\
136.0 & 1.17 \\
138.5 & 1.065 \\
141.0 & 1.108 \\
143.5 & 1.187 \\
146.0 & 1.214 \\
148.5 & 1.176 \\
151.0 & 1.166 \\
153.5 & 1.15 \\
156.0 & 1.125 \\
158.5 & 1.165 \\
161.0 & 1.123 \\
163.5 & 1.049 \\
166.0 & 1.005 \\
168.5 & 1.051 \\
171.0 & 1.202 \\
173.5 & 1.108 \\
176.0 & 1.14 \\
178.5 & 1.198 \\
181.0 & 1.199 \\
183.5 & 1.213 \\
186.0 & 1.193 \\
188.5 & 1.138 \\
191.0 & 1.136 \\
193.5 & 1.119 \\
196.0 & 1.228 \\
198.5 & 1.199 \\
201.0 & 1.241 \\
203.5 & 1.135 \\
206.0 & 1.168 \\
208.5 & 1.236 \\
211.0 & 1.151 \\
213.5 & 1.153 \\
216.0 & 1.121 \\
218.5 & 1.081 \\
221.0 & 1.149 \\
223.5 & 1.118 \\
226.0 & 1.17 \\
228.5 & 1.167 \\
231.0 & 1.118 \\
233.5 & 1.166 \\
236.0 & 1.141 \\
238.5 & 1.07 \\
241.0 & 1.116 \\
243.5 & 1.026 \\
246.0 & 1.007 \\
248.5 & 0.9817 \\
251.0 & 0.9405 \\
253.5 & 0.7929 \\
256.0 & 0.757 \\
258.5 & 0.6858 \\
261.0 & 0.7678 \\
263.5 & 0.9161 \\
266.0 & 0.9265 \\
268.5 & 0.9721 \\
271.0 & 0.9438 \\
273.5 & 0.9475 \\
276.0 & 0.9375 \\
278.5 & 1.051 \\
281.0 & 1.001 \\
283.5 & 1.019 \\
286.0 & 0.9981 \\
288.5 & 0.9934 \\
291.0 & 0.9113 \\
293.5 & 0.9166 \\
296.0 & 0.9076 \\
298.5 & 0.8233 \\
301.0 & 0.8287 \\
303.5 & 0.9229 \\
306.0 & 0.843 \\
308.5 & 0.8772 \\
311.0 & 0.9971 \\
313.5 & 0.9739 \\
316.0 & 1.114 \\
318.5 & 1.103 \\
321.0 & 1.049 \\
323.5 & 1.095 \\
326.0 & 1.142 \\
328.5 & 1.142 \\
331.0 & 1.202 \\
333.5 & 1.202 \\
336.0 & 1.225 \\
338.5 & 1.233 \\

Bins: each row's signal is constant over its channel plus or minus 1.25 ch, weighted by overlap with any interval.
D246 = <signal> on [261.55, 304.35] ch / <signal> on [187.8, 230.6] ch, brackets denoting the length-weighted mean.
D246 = 0.81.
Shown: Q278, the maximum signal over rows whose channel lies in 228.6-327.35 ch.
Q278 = 1.166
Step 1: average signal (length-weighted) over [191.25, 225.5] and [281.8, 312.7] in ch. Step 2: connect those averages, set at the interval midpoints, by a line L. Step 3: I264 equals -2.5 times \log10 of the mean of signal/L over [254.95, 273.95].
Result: 0.17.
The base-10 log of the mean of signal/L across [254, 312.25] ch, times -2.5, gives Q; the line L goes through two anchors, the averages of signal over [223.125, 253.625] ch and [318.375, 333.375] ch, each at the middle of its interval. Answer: 0.21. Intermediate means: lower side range 1.07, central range 0.909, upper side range 1.13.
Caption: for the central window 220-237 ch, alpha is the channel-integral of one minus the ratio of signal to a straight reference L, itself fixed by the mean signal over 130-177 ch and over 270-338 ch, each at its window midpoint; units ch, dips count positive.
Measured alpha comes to -1.2 ch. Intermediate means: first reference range 1.13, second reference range 1.01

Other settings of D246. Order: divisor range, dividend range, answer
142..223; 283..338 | 0.88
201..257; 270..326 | 0.89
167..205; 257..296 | 0.80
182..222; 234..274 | 0.81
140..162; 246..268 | 0.74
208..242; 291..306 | 0.77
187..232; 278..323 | 0.83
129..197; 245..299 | 0.80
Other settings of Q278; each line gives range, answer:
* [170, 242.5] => 1.241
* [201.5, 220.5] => 1.236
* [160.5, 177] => 1.202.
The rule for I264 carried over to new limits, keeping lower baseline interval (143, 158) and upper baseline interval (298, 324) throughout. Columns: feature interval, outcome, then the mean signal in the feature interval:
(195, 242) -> -0.07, 1.15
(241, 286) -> 0.11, 0.929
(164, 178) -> 0.04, 1.1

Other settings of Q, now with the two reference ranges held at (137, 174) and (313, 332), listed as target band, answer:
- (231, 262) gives 0.16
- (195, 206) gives -0.07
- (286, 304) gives 0.22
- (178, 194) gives -0.05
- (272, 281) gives 0.14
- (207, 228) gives -0.03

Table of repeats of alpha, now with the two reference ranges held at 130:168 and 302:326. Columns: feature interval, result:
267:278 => 0.83 ch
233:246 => -0.38 ch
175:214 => -3.01 ch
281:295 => 0.73 ch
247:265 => 3.60 ch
